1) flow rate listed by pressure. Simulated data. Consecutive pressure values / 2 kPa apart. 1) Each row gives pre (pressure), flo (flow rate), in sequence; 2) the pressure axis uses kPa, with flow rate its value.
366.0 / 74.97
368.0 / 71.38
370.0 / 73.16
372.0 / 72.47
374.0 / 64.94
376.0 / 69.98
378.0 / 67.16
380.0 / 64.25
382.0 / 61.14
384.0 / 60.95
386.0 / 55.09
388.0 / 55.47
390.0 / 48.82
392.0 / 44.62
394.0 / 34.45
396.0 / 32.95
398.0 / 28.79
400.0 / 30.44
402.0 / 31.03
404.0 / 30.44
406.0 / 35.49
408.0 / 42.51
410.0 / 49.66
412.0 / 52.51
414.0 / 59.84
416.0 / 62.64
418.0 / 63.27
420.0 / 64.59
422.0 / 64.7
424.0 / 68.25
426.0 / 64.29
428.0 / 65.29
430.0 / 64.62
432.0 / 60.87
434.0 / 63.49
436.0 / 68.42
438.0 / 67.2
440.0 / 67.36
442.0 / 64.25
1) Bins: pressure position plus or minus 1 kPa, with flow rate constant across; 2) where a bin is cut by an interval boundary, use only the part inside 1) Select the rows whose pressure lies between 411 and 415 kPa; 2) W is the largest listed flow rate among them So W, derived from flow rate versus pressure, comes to 59.84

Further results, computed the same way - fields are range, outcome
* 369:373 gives 73.16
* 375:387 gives 69.98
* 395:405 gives 32.95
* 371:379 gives 72.47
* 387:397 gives 55.47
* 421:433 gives 68.25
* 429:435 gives 64.62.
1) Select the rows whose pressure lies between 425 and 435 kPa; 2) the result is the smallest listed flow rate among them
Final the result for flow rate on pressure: 60.87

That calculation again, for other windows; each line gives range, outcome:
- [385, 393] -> 44.62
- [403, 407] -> 30.44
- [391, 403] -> 28.79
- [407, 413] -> 42.51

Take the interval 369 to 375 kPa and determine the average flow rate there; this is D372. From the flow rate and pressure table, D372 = 70.2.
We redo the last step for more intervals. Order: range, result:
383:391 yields 55.1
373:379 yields 67.4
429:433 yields 62.7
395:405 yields 30.7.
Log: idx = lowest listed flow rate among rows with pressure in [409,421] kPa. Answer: 49.66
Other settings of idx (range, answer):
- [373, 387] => 55.09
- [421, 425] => 64.7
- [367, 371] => 71.38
